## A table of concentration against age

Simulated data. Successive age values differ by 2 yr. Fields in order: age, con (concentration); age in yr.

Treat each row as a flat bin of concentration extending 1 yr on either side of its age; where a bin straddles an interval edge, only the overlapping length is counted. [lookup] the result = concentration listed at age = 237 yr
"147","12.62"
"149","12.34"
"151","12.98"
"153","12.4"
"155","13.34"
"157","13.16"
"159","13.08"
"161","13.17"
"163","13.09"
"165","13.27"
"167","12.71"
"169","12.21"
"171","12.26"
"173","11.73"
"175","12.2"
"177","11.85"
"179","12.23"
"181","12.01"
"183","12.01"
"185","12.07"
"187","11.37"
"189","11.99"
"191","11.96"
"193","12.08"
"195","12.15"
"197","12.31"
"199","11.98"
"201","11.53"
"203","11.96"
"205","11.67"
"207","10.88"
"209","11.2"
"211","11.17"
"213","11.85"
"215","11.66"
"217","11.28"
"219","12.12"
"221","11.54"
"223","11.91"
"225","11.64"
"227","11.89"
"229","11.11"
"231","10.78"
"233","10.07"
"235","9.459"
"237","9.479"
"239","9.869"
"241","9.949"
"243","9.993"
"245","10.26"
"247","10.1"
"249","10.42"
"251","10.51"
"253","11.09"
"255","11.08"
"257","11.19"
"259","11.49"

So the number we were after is 9.479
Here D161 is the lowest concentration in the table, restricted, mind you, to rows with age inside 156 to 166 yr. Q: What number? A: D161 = 13.08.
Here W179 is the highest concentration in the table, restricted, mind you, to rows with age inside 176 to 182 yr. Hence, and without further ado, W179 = 12.23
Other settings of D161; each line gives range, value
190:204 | 11.53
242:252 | 9.993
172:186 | 11.73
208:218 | 11.17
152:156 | 12.4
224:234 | 10.07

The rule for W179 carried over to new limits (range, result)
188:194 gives 12.08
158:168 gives 13.27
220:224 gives 11.91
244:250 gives 10.42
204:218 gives 11.85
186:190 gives 11.99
